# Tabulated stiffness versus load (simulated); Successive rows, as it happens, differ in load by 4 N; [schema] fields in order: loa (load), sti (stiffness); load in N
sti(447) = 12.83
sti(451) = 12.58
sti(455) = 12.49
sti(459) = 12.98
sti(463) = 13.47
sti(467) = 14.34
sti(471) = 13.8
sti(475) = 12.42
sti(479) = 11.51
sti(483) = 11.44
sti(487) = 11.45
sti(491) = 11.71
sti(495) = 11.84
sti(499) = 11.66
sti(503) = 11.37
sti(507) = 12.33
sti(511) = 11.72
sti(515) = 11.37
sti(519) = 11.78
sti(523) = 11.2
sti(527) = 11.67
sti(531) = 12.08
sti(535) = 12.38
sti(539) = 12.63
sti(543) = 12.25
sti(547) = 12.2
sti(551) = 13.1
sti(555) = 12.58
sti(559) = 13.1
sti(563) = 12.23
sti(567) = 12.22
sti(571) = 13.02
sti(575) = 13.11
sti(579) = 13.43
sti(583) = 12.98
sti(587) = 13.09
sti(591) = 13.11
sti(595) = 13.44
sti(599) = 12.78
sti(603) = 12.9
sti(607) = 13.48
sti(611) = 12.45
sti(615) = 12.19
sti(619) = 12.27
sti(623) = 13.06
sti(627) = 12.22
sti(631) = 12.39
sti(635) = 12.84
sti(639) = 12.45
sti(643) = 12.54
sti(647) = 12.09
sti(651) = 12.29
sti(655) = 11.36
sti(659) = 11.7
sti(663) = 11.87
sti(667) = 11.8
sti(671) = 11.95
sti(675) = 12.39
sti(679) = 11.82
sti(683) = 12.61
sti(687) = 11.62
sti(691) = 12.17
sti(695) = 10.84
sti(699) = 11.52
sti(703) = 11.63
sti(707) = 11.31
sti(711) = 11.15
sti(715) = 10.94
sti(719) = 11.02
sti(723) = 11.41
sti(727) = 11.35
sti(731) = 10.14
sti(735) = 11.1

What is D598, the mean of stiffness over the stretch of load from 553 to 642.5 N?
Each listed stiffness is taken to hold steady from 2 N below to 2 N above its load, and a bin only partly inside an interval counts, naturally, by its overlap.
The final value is 12.8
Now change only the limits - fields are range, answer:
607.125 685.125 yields 12.3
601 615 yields 12.8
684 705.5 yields 11.6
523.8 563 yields 12.4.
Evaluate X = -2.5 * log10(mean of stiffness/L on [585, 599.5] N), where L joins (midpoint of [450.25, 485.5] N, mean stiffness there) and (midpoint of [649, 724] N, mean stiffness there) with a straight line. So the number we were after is -0.09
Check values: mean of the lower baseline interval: 12.8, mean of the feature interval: 13.1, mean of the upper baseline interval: 11.7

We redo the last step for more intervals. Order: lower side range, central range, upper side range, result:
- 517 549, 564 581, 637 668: -0.077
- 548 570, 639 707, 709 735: -0.036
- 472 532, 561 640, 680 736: -0.110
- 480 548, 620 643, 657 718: -0.076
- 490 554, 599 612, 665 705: -0.092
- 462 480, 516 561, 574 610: 0.077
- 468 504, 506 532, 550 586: 0.058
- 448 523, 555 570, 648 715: -0.047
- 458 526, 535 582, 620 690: -0.049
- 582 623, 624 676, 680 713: 0.007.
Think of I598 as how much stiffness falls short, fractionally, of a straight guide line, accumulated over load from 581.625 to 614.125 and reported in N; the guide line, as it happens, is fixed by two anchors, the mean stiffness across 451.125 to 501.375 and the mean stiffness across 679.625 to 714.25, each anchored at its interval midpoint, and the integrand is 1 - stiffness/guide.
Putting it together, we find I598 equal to -2.8 N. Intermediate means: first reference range 12.4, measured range 13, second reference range 11.6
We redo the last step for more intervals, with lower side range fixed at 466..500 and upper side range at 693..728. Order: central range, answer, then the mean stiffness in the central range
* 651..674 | -0.7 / 11.8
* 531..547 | -0.5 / 12.4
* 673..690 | -1.1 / 12.1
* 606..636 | -2.5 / 12.6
